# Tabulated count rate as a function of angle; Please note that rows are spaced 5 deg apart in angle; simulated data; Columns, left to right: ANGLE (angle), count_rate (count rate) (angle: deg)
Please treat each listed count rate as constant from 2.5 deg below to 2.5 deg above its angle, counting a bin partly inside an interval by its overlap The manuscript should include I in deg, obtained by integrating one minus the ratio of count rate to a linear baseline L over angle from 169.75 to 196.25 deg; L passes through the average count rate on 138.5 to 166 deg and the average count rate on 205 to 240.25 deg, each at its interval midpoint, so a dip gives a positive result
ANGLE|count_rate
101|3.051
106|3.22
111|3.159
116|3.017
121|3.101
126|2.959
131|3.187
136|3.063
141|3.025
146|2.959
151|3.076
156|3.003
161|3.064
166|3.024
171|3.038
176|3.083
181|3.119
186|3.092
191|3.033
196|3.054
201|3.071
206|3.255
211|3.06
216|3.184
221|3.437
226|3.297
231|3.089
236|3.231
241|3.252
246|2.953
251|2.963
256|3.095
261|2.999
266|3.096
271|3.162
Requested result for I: 0.33 deg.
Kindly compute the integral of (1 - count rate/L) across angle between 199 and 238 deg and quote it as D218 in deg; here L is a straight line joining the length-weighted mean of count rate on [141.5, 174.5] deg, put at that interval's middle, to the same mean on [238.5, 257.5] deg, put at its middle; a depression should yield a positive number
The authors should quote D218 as -1.94 deg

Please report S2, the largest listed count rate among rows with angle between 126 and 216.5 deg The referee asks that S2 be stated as 3.255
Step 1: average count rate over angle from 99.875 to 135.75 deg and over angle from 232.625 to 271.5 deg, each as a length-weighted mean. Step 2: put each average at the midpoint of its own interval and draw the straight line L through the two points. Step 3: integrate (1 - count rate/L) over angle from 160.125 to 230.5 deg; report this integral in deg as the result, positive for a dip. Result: -0.8 deg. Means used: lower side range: 3.1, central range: 3.13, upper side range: 3.09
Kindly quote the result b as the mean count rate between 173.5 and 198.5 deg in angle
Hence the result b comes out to 3.08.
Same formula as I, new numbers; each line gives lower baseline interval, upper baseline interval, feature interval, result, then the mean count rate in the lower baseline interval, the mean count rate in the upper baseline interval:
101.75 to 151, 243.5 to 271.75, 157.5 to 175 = 0.1 deg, 3.08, 3.04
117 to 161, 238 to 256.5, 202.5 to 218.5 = -0.5 deg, 3.05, 3.07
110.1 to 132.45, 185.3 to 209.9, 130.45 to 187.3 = 0.6 deg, 3.07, 3.1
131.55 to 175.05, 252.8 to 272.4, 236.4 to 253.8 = 0.0 deg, 3.04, 3.08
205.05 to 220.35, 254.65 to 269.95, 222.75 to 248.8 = -0.3 deg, 3.19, 3.07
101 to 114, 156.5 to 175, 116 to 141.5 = 0.4 deg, 3.16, 3.04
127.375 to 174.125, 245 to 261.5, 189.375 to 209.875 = -0.5 deg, 3.05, 3.01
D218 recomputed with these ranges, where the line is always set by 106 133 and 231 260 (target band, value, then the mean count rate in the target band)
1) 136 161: 0.6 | 3.03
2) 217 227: -0.8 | 3.35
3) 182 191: 0.0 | 3.08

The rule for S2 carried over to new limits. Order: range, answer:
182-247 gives 3.437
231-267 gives 3.252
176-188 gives 3.119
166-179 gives 3.083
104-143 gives 3.22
